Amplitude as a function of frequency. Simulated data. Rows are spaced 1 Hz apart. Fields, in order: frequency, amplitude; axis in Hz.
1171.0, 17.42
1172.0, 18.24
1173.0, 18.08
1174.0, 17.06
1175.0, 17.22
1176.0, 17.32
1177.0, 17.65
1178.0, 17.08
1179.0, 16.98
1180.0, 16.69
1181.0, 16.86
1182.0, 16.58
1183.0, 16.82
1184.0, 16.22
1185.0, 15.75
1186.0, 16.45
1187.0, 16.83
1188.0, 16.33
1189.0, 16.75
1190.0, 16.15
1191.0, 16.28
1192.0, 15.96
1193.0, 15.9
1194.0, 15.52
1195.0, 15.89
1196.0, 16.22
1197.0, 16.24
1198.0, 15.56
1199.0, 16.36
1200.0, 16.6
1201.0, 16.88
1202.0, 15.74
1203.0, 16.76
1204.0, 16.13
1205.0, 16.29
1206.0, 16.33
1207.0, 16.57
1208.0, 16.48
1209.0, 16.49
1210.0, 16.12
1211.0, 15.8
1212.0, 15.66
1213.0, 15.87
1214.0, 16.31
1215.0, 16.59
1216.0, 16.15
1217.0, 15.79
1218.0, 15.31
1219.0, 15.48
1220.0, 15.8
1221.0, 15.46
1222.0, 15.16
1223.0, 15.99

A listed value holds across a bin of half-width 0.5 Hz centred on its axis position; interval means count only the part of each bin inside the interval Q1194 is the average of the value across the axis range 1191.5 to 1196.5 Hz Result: 15.9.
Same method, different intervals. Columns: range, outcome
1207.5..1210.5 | 16.4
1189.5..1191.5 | 16.2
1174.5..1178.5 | 17.3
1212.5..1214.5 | 16.1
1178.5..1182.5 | 16.8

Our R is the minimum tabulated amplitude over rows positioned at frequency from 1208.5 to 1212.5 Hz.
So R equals 15.66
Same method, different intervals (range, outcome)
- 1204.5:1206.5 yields 16.29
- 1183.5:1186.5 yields 15.75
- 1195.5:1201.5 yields 15.56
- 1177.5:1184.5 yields 16.22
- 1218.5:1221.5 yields 15.46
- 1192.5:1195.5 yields 15.52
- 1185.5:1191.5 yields 16.15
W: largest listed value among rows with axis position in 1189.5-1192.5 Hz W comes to 16.28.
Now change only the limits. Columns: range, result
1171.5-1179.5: 18.24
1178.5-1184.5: 16.98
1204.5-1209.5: 16.57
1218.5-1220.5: 15.8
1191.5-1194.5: 15.96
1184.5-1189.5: 16.83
